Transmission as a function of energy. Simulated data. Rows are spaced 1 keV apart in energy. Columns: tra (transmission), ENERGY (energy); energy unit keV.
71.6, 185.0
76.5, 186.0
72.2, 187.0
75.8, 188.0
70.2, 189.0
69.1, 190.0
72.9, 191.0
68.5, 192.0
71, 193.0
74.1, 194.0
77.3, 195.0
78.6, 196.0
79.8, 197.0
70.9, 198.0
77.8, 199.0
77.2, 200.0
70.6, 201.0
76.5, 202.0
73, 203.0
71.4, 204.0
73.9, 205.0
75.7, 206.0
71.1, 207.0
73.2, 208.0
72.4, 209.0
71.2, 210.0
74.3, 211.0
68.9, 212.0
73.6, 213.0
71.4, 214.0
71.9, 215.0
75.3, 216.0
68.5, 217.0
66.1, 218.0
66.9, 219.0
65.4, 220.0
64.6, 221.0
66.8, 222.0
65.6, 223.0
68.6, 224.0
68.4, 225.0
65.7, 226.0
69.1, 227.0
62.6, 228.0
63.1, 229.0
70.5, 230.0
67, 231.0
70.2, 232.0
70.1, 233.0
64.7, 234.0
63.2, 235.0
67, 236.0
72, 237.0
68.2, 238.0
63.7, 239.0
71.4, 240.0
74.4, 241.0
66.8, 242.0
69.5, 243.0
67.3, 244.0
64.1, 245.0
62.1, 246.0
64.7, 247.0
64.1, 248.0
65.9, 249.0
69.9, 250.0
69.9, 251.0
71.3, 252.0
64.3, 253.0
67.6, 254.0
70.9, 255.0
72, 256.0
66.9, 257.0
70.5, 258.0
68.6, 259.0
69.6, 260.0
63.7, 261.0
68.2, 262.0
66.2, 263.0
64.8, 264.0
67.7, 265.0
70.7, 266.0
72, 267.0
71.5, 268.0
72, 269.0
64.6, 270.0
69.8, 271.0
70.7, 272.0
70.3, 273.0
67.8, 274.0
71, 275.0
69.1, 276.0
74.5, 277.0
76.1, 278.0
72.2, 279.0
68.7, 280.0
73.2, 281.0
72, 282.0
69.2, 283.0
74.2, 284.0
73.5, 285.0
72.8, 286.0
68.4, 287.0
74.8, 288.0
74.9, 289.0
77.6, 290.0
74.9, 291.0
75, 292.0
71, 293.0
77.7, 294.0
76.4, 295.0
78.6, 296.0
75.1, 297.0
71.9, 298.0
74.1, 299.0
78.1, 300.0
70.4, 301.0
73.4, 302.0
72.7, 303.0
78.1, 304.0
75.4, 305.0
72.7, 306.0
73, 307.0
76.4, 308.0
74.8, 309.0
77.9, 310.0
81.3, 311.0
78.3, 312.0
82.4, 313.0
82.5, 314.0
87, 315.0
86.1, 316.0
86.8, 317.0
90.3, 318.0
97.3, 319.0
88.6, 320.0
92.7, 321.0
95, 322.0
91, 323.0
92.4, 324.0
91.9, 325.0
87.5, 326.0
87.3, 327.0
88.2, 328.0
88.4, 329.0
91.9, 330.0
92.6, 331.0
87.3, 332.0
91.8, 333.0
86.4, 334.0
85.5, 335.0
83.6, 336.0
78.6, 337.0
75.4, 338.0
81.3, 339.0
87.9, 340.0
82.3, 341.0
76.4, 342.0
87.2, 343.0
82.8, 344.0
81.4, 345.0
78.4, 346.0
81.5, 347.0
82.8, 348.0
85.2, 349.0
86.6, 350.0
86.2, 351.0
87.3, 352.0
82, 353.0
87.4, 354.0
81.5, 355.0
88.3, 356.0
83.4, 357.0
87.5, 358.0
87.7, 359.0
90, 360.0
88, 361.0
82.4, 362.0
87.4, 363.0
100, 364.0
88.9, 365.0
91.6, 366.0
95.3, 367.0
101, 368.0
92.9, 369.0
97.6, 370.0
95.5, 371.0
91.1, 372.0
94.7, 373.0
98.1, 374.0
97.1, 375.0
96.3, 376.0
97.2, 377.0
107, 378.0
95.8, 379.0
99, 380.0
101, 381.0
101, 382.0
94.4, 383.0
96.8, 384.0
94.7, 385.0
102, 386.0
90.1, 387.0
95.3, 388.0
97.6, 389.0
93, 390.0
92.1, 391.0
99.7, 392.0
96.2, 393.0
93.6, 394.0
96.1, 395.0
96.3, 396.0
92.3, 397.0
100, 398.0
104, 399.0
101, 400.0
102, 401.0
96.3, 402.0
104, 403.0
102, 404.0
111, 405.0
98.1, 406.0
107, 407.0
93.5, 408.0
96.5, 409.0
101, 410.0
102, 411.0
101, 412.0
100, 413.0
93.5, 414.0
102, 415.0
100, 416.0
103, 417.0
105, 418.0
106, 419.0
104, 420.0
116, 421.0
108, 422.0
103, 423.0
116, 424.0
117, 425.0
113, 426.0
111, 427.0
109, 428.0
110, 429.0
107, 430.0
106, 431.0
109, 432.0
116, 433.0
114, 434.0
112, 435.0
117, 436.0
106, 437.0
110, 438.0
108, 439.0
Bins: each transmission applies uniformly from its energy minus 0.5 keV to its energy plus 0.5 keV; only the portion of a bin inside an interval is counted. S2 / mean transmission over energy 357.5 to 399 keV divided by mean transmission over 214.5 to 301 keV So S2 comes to 1.4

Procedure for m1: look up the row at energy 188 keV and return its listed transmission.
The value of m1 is 75.8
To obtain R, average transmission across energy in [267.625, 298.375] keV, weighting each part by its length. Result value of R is 72.6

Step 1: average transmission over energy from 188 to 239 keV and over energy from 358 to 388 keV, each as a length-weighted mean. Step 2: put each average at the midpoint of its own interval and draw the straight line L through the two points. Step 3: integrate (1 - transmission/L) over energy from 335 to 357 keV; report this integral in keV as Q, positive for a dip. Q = 1.9 keV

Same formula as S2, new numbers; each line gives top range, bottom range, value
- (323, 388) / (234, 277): 1.31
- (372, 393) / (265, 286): 1.36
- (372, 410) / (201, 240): 1.42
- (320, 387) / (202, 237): 1.30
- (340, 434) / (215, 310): 1.38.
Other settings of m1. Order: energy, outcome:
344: 82.8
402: 96.3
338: 75.4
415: 102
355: 81.5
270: 64.6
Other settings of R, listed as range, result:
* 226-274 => 68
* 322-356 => 85.6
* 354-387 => 93.8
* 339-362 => 84.5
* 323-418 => 92.7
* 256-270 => 68.6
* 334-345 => 82.3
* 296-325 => 81.4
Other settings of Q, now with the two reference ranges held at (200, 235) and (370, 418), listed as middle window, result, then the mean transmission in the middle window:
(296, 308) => 1.30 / 74.4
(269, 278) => 0.98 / 70.2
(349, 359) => 0.68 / 85.7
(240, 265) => 2.53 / 67.7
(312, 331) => -0.54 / 89.1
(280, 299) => 1.77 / 73.8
